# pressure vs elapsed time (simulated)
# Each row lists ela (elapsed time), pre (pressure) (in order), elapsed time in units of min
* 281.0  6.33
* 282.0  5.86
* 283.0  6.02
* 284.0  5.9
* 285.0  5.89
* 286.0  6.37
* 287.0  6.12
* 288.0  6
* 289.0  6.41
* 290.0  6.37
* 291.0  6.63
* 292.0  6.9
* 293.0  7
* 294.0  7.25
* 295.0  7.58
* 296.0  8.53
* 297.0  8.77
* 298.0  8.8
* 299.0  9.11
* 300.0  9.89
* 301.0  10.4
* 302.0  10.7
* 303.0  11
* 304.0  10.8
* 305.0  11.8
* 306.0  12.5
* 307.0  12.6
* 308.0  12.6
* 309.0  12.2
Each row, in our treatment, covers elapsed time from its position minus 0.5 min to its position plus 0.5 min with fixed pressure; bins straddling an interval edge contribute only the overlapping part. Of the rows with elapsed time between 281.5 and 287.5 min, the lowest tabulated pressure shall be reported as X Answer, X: 5.86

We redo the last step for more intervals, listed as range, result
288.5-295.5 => 6.37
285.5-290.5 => 6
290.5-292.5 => 6.63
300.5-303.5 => 10.4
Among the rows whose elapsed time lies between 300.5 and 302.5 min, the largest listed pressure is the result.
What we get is 10.7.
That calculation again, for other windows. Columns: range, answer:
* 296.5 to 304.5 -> 11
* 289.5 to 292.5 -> 6.9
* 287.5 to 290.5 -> 6.41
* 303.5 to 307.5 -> 12.6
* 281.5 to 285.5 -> 6.02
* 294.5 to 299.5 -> 9.11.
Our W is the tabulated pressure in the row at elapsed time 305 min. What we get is 11.8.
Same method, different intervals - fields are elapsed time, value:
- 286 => 6.37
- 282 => 5.86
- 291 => 6.63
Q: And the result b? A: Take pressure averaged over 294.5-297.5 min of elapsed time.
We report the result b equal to 8.29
